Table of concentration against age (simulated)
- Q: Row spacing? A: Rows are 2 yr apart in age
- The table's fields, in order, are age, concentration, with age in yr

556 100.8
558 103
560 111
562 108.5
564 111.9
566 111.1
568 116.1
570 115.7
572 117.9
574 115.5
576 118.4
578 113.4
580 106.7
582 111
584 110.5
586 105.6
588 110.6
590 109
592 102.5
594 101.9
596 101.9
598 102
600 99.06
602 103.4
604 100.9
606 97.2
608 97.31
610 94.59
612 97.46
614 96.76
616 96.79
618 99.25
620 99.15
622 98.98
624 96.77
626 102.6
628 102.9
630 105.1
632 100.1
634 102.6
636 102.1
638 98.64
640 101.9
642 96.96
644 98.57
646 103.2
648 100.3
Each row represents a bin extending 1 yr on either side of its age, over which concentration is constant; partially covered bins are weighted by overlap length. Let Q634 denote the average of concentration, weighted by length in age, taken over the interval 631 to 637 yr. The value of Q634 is 102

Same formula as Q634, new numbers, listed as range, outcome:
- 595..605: 101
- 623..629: 101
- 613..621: 98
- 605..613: 96.6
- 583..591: 109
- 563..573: 115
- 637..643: 99.2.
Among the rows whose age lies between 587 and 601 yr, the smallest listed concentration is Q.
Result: 99.06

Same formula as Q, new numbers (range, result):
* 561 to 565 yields 108.5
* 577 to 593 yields 102.5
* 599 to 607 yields 97.2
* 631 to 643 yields 96.96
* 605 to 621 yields 94.59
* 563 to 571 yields 111.1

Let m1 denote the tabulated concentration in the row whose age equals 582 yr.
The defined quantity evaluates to 111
